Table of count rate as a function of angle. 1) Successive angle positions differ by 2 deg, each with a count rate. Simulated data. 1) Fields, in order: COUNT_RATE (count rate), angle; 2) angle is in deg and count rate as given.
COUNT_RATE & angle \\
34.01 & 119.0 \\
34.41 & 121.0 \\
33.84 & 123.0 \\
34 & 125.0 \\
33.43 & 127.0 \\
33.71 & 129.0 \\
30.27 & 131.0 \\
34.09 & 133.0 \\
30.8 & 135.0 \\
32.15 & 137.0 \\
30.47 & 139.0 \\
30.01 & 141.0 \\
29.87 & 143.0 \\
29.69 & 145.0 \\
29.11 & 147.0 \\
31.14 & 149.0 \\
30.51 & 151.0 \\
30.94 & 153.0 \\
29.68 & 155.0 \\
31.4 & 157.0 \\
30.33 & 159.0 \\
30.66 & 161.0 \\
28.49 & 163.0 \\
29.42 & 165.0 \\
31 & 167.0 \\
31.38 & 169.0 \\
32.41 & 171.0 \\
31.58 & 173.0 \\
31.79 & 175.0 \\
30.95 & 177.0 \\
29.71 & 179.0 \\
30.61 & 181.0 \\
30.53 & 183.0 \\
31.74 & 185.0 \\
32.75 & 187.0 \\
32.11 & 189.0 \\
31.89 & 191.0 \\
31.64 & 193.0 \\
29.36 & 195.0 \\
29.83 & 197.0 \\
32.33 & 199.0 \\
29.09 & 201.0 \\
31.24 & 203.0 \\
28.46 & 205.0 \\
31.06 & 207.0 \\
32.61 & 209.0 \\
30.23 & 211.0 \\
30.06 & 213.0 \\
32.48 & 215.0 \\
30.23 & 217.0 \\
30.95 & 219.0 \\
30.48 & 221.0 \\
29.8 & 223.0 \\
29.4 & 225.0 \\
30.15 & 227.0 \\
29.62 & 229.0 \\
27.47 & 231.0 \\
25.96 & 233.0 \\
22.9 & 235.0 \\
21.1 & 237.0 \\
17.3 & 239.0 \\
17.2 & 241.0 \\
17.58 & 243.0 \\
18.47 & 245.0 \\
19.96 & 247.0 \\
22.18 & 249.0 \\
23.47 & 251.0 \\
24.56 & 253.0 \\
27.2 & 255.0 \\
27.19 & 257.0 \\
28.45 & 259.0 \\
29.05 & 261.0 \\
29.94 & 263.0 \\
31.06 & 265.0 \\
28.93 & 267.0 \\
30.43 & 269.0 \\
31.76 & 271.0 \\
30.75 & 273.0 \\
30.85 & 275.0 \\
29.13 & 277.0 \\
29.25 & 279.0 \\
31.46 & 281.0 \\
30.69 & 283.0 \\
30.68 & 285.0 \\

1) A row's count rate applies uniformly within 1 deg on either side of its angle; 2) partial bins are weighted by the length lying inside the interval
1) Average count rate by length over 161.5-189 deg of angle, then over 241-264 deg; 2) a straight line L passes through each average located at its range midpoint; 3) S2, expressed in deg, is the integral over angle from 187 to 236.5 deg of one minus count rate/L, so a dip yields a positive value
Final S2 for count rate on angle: -4.0 deg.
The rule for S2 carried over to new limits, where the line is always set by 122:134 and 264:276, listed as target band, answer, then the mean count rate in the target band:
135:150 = 1.2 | 30.4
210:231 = 0.9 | 30.2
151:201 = 2.2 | 30.9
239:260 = 5.8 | 22.4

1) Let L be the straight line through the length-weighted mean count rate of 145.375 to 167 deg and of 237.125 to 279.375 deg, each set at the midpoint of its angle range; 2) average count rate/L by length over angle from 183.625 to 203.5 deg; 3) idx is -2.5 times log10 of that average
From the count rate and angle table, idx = -0.09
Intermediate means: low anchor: 30.2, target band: 31.2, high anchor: 25.8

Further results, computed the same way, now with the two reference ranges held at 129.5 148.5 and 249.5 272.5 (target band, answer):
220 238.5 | 0.07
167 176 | -0.06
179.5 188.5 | -0.05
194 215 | -0.04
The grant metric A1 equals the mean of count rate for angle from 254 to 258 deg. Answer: 27.2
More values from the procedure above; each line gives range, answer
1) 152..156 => 30.3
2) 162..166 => 29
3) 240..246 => 17.8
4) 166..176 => 31.6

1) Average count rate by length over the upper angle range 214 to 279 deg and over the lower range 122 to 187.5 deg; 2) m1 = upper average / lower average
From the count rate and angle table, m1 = 0.86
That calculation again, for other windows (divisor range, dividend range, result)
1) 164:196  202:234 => 0.96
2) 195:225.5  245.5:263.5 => 0.83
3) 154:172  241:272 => 0.84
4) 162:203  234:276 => 0.82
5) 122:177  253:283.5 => 0.95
